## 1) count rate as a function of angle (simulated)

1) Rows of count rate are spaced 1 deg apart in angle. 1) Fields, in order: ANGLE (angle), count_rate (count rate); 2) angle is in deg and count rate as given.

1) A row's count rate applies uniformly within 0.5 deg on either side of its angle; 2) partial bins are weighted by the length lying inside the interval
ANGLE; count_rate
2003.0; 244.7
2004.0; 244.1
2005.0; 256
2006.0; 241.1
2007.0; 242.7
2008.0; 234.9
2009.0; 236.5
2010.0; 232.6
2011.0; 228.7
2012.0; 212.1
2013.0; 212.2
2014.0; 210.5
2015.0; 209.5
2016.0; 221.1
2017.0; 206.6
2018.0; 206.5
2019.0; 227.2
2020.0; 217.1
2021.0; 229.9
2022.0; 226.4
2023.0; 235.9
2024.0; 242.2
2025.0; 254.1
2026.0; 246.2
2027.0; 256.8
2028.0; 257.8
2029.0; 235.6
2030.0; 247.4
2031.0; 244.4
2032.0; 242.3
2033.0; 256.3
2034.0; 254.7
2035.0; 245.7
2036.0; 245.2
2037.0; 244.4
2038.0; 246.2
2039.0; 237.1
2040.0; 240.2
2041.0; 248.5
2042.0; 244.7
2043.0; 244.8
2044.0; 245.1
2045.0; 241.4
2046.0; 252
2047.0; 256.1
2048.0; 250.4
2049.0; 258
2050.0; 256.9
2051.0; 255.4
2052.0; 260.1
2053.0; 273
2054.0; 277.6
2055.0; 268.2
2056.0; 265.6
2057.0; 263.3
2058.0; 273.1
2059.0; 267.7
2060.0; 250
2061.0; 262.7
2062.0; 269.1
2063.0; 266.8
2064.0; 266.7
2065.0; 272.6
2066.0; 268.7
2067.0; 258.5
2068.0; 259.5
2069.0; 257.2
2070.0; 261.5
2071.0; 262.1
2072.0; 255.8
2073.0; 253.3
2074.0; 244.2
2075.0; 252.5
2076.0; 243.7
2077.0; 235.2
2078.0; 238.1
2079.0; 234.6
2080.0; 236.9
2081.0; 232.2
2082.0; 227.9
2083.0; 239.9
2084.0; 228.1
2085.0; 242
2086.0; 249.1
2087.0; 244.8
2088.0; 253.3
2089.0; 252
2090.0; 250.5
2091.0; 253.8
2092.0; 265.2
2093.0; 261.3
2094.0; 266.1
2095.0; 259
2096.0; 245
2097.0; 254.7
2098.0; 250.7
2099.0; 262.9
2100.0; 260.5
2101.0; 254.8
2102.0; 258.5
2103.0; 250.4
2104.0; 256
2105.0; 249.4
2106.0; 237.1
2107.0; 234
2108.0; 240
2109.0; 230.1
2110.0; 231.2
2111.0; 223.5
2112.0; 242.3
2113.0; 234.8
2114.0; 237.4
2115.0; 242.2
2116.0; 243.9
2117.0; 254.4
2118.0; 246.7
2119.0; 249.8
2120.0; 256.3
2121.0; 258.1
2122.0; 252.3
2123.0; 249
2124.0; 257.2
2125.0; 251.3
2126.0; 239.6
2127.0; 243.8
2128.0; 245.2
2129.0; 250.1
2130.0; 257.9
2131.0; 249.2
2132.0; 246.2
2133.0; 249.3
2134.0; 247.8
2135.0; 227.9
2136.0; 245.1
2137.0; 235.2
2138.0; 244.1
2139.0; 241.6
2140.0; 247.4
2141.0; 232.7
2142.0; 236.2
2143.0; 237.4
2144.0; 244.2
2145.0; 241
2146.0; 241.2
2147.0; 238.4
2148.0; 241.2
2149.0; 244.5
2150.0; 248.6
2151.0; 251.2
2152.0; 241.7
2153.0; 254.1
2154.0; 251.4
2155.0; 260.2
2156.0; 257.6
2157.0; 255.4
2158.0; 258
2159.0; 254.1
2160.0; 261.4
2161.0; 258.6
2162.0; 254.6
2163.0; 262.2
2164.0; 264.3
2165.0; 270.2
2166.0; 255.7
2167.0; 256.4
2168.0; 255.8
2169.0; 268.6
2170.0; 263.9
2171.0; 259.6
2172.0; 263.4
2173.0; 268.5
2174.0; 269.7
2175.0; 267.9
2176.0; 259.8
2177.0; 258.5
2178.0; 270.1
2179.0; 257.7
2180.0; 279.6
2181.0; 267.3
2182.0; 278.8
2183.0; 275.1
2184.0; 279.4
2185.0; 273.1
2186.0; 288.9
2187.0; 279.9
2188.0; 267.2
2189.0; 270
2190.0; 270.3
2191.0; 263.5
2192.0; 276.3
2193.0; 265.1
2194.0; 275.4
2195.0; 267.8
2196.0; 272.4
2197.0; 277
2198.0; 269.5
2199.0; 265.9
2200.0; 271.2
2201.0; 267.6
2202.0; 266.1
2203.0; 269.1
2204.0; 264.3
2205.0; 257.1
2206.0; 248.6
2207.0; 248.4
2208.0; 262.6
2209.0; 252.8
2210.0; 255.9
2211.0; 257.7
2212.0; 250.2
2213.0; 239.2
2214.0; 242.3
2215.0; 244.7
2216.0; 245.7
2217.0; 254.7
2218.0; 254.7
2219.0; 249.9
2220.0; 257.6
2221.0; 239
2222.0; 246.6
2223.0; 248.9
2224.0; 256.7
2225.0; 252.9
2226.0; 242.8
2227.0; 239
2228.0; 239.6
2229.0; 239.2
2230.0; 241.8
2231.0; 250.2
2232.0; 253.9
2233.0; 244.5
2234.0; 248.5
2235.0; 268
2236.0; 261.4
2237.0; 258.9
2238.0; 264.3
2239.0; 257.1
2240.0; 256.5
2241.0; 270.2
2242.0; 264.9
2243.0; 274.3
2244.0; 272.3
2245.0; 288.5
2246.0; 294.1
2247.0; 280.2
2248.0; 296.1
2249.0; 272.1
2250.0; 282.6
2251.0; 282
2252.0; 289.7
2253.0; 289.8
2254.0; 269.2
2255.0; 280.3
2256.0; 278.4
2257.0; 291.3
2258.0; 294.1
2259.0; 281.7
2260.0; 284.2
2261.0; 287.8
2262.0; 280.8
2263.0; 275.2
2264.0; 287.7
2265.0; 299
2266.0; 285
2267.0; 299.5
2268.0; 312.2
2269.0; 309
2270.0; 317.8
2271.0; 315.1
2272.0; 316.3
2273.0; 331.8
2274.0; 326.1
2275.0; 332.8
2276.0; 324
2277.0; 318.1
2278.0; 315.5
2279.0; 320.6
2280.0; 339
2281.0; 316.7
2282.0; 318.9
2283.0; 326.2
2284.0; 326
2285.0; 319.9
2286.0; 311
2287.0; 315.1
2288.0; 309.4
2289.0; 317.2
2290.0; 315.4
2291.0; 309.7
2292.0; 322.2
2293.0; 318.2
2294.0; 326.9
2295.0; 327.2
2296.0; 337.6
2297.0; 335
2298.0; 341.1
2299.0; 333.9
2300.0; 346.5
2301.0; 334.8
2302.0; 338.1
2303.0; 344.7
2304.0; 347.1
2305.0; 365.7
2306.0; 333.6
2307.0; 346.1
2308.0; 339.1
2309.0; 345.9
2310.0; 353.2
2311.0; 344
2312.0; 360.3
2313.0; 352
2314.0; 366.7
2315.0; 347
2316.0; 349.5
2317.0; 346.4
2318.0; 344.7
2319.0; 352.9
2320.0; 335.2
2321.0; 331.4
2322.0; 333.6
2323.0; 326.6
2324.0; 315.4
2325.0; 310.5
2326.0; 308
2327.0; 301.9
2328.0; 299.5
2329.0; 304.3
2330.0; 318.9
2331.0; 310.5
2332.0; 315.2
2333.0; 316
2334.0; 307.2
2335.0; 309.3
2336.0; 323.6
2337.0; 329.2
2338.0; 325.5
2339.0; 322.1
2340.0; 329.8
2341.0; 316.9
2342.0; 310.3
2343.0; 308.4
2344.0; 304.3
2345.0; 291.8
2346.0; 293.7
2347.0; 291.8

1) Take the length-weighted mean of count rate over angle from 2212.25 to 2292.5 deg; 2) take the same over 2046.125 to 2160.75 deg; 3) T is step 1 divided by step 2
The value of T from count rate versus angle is 1.1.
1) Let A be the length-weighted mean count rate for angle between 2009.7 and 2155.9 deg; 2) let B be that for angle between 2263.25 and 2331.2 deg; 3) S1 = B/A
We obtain 1.3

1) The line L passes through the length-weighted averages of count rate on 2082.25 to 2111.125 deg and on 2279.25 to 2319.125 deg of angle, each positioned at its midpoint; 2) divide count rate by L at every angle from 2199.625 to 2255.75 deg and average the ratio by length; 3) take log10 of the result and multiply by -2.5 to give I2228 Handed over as 0.17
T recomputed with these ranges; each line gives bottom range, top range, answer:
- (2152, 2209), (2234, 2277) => 1.09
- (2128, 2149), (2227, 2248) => 1.08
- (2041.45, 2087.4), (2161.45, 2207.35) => 1.05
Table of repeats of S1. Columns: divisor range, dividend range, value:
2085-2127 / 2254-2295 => 1.24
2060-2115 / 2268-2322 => 1.33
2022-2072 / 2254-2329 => 1.26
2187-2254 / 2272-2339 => 1.26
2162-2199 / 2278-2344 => 1.22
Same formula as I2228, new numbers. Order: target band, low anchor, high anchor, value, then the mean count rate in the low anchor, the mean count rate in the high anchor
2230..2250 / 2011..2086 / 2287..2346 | 0.144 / 246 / 328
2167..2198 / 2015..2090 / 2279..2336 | 0.079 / 248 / 330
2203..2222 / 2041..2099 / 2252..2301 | 0.166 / 254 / 311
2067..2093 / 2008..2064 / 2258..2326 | 0.048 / 245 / 325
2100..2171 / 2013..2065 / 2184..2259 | 0.033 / 247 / 264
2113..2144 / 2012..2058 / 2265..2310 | 0.118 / 244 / 326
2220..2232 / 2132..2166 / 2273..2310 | 0.187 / 249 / 329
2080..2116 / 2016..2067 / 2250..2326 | 0.084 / 250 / 321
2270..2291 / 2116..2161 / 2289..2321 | 0.020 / 248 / 340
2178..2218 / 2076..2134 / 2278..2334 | 0.081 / 247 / 330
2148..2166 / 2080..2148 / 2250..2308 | 0.035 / 246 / 314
